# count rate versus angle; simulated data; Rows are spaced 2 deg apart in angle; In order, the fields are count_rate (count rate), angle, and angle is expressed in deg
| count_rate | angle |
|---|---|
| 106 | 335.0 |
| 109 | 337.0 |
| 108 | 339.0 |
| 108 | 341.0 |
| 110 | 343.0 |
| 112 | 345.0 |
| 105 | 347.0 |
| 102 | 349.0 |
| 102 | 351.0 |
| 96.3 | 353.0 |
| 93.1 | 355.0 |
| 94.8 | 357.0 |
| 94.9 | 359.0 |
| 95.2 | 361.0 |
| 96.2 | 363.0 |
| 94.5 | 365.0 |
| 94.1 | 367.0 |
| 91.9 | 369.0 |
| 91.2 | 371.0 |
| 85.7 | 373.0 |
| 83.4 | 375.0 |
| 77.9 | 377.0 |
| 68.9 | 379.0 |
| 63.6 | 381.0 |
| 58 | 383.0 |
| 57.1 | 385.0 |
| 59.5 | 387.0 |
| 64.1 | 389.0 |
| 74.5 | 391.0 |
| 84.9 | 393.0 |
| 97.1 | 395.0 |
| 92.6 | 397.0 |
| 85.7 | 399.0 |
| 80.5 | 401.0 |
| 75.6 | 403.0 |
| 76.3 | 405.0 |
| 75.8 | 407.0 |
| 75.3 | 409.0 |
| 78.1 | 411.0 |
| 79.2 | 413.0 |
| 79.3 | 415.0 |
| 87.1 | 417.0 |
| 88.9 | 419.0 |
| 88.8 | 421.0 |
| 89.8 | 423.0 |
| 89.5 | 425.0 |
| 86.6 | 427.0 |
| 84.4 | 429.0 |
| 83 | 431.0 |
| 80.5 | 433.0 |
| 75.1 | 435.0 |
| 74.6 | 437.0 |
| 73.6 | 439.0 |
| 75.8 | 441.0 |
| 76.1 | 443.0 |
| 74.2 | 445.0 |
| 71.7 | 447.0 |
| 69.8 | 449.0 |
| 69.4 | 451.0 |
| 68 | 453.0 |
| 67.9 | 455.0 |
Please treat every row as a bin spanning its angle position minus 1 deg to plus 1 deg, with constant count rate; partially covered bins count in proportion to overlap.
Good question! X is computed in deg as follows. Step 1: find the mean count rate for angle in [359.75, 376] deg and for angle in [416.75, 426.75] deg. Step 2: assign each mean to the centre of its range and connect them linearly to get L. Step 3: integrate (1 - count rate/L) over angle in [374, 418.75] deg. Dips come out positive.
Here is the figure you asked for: 6.8 deg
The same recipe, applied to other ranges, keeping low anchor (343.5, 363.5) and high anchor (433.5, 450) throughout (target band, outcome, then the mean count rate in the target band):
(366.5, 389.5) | 4.5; 74.4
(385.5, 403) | 1.7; 79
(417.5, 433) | -1.6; 86.8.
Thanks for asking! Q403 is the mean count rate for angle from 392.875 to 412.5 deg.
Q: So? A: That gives 82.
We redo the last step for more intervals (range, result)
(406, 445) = 81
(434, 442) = 74.8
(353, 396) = 82.3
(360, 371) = 94.1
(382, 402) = 75.4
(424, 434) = 84.8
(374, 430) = 78.7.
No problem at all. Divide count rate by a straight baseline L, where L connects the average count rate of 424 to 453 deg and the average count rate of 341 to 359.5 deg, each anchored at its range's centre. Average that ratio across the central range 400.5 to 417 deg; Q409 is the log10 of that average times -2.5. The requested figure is 0.098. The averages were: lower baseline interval 102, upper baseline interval 77.1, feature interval 78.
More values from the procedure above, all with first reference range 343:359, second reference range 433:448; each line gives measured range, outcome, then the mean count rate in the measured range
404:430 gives -0.02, 83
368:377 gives 0.09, 86.9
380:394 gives 0.34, 66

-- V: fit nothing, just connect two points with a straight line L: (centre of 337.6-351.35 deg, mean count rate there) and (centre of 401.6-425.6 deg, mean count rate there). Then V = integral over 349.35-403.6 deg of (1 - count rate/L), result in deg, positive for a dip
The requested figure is 6.7 deg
